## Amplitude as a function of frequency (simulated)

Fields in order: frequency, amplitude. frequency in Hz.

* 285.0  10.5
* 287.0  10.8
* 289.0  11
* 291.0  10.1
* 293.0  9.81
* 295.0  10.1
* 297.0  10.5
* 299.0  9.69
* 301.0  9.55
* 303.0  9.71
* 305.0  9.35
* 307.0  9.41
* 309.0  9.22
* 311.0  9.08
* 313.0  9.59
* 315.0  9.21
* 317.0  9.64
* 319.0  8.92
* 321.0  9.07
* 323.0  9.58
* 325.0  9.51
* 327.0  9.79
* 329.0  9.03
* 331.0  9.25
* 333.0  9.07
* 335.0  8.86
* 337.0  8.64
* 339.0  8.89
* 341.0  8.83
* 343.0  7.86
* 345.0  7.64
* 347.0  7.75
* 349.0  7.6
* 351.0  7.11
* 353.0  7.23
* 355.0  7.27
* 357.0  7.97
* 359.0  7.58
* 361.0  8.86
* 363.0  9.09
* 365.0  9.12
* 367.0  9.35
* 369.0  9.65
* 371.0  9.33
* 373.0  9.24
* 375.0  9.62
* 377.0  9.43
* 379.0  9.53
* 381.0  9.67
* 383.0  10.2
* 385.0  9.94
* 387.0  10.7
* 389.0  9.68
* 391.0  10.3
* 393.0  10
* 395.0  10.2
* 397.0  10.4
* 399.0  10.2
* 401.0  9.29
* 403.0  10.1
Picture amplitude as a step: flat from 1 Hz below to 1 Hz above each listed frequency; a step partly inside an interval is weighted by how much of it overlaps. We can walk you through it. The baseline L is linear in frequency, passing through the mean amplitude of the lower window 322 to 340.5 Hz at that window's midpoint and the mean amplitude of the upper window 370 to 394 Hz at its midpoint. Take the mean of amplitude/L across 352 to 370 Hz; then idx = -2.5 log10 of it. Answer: 0.13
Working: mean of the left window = 9.17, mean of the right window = 9.8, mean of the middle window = 8.46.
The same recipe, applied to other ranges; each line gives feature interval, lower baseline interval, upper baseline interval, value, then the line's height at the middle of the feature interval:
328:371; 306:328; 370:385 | 0.13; 9.49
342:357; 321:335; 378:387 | 0.26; 9.56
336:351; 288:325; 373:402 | 0.20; 9.76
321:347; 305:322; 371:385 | 0.06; 9.38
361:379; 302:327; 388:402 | 0.05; 9.81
